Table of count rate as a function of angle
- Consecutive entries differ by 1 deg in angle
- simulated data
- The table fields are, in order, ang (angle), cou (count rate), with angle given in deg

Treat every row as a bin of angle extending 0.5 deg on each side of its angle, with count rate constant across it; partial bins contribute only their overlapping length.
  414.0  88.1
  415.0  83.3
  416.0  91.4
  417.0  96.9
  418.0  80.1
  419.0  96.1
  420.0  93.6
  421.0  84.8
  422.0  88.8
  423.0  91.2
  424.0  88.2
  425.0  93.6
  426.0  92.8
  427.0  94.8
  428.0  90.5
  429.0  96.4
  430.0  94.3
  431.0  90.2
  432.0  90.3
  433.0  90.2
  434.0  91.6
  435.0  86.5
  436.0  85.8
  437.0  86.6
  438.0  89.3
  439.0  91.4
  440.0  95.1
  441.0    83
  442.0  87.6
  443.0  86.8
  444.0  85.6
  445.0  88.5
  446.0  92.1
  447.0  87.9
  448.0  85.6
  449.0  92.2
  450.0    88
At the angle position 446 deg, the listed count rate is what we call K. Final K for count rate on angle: 92.1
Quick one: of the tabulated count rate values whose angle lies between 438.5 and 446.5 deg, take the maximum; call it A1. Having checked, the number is 95.1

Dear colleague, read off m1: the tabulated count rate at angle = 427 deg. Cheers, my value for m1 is 94.8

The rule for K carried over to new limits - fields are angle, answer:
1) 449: 92.2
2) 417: 96.9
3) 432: 90.3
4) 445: 88.5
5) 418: 80.1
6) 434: 91.6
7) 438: 89.3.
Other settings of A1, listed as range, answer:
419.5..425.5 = 93.6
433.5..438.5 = 91.6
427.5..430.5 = 96.4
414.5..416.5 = 91.4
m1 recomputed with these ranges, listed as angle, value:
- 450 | 88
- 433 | 90.2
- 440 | 95.1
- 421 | 84.8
